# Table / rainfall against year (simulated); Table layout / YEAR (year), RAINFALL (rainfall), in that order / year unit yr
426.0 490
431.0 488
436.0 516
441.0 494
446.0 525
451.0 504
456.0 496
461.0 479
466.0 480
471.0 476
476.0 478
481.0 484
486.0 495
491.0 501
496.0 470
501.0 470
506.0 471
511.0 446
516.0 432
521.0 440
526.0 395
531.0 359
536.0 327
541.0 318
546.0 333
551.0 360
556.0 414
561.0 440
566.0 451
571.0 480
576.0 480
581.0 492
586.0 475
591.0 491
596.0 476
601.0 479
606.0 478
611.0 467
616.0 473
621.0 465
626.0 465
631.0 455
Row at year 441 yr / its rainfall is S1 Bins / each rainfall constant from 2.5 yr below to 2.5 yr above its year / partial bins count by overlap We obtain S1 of 494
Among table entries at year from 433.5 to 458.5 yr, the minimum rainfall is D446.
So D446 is 494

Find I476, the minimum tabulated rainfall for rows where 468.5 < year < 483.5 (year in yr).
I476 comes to 476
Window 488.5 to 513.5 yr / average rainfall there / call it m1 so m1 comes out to 472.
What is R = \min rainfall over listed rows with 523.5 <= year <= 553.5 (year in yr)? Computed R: 318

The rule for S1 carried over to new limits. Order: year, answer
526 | 395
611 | 467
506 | 471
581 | 492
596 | 476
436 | 516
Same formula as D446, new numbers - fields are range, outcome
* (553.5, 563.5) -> 414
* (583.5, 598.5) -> 475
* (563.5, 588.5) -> 451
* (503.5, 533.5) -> 359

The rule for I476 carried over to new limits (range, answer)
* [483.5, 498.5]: 470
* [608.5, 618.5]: 467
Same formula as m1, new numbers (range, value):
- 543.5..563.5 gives 387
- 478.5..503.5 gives 484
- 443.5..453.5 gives 514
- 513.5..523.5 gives 436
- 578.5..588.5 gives 484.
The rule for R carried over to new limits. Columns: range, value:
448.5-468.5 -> 479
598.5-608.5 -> 478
